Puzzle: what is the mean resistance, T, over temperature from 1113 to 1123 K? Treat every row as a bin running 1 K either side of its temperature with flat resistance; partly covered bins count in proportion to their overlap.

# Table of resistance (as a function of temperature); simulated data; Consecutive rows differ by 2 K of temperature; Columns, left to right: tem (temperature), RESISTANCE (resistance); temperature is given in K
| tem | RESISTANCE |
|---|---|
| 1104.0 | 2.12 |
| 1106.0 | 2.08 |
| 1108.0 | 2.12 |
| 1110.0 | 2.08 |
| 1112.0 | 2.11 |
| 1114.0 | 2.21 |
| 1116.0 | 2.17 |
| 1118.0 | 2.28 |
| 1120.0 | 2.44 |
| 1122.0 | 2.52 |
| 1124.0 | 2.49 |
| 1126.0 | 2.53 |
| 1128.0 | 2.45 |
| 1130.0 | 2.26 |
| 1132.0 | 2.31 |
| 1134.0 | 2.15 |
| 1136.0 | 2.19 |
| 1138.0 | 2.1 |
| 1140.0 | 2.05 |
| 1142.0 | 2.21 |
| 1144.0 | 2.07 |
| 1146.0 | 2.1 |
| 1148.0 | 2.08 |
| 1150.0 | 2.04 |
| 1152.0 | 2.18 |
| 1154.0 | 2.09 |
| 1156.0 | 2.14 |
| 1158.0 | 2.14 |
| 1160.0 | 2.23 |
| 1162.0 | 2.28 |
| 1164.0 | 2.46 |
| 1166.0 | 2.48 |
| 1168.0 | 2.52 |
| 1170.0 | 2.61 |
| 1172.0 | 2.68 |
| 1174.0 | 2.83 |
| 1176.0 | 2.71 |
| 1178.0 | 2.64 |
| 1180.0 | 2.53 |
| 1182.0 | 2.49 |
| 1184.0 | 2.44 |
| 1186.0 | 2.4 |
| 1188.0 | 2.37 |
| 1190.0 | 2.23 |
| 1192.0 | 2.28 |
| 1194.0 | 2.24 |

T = 2.32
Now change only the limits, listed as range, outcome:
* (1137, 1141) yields 2.08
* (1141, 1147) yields 2.13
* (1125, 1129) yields 2.49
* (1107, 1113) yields 2.1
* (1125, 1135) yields 2.34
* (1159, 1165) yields 2.32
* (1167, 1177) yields 2.67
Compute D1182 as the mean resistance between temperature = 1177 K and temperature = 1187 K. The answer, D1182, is 2.5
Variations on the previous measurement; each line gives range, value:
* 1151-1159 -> 2.14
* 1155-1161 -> 2.17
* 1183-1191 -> 2.36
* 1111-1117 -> 2.16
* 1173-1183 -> 2.64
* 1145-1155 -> 2.1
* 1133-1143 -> 2.14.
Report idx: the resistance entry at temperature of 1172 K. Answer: 2.68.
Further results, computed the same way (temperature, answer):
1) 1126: 2.53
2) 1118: 2.28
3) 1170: 2.61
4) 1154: 2.09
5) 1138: 2.1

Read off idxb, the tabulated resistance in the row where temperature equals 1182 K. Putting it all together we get 2.49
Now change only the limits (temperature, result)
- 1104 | 2.12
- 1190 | 2.23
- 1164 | 2.46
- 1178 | 2.64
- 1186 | 2.4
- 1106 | 2.08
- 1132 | 2.31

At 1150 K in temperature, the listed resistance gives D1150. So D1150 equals 2.04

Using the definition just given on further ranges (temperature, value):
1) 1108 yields 2.12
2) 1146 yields 2.1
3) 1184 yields 2.44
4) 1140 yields 2.05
